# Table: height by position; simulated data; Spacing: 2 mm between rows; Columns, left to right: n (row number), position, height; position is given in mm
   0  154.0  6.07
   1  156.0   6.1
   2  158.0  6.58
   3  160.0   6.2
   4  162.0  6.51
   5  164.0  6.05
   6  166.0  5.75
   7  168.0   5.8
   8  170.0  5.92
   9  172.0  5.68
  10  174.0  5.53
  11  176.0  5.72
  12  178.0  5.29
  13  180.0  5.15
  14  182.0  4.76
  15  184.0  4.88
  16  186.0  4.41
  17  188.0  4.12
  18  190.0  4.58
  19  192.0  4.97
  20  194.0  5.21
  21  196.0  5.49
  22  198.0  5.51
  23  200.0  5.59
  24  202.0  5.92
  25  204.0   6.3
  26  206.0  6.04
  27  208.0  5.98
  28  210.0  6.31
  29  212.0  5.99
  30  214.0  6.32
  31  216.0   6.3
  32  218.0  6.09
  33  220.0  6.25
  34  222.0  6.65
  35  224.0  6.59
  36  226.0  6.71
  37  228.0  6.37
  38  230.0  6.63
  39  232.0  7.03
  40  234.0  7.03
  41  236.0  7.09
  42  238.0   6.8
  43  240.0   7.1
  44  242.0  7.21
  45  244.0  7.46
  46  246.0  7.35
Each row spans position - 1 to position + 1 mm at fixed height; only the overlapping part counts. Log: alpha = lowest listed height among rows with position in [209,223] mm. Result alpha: 5.99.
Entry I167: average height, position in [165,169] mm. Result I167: 5.78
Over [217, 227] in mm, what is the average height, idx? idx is 6.46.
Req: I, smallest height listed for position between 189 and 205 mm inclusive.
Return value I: 4.58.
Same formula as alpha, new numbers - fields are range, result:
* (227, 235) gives 6.37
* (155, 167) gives 5.75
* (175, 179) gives 5.29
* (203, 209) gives 5.98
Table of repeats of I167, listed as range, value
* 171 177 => 5.64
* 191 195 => 5.09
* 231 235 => 7.03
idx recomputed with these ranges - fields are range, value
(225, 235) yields 6.75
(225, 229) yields 6.54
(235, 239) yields 6.95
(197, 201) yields 5.55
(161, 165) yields 6.28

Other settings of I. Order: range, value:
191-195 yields 4.97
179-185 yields 4.76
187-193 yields 4.12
